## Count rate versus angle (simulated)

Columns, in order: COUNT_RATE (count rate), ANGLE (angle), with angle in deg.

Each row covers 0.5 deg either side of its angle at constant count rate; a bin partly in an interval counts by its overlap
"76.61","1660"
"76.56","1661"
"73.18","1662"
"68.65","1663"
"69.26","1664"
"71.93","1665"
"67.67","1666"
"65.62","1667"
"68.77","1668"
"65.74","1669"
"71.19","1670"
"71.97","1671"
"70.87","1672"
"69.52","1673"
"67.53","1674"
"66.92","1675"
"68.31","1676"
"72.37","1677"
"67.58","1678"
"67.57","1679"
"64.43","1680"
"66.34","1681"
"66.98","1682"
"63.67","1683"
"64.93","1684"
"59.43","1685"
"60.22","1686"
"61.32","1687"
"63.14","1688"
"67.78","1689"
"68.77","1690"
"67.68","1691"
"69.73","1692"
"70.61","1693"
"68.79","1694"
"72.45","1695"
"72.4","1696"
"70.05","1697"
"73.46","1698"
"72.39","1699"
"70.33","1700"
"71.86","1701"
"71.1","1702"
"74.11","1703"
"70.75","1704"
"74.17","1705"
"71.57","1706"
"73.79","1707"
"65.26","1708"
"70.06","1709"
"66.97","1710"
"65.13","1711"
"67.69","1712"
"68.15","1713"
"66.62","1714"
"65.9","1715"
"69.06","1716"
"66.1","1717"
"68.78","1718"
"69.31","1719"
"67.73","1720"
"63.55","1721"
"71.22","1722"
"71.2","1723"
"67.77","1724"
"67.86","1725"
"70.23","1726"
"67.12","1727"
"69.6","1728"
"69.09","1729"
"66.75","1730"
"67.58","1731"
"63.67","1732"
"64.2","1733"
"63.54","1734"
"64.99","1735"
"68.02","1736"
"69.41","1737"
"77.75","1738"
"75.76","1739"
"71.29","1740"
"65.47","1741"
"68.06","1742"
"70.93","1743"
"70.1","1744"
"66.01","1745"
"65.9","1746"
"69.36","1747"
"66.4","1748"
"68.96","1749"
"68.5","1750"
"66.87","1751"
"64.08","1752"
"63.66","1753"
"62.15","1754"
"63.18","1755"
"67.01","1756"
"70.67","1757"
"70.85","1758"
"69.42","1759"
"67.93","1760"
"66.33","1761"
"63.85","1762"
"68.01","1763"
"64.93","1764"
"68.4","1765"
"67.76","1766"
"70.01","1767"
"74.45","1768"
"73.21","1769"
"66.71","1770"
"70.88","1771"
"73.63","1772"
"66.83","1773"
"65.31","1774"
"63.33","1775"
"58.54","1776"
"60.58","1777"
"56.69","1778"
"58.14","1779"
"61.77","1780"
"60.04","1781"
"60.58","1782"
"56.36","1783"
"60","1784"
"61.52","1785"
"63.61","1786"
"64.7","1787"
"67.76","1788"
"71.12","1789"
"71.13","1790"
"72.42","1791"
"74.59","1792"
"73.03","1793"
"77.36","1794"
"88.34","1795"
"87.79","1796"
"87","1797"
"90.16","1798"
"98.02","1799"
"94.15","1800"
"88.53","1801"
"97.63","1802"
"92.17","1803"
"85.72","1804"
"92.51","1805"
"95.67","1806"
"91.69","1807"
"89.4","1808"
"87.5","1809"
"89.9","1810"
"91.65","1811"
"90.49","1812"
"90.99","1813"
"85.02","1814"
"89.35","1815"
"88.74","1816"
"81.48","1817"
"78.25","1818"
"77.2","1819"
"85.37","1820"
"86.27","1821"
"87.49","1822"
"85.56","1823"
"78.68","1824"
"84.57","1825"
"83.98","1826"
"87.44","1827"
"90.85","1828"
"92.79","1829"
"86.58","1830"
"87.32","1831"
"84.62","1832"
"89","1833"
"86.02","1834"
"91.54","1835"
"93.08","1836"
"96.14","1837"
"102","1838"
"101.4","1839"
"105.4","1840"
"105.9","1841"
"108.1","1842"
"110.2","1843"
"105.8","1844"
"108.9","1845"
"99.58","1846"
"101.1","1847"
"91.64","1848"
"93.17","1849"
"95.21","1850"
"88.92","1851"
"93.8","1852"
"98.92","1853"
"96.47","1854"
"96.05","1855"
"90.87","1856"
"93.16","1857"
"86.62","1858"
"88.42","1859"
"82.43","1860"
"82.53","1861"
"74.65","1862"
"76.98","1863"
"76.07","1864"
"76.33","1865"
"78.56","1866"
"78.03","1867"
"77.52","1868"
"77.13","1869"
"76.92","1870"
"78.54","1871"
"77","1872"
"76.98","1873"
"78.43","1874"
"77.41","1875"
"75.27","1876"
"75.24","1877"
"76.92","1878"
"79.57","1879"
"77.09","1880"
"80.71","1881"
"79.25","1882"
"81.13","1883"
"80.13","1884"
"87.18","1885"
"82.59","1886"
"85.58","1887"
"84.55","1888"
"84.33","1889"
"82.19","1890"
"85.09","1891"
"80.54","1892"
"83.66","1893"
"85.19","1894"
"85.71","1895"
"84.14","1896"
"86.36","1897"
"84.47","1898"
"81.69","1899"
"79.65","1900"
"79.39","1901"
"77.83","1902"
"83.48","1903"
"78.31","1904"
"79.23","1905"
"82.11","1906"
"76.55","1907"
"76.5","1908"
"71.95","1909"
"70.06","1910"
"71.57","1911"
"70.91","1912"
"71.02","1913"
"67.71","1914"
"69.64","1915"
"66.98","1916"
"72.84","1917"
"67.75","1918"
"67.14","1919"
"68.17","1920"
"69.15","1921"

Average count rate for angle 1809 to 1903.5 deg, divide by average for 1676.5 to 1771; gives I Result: 1.27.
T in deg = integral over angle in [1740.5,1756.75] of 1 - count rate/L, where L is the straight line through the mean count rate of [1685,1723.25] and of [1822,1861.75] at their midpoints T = 2.1 deg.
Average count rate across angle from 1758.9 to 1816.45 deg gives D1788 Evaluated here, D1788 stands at 75.6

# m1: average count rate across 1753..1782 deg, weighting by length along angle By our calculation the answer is 66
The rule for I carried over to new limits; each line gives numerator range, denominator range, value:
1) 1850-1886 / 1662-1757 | 1.21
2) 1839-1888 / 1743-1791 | 1.32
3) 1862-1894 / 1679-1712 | 1.16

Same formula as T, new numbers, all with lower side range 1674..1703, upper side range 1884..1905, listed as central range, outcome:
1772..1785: 2.32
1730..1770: 2.51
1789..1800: -0.92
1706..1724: 0.46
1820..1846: -4.98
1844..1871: -2.58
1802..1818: -2.63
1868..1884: 0.72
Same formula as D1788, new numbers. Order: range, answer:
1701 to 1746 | 68.7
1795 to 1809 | 91.3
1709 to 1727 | 67.9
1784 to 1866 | 87.9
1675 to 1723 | 68.3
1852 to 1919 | 80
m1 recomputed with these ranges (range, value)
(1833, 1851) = 99.1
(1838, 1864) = 94.8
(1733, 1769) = 68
